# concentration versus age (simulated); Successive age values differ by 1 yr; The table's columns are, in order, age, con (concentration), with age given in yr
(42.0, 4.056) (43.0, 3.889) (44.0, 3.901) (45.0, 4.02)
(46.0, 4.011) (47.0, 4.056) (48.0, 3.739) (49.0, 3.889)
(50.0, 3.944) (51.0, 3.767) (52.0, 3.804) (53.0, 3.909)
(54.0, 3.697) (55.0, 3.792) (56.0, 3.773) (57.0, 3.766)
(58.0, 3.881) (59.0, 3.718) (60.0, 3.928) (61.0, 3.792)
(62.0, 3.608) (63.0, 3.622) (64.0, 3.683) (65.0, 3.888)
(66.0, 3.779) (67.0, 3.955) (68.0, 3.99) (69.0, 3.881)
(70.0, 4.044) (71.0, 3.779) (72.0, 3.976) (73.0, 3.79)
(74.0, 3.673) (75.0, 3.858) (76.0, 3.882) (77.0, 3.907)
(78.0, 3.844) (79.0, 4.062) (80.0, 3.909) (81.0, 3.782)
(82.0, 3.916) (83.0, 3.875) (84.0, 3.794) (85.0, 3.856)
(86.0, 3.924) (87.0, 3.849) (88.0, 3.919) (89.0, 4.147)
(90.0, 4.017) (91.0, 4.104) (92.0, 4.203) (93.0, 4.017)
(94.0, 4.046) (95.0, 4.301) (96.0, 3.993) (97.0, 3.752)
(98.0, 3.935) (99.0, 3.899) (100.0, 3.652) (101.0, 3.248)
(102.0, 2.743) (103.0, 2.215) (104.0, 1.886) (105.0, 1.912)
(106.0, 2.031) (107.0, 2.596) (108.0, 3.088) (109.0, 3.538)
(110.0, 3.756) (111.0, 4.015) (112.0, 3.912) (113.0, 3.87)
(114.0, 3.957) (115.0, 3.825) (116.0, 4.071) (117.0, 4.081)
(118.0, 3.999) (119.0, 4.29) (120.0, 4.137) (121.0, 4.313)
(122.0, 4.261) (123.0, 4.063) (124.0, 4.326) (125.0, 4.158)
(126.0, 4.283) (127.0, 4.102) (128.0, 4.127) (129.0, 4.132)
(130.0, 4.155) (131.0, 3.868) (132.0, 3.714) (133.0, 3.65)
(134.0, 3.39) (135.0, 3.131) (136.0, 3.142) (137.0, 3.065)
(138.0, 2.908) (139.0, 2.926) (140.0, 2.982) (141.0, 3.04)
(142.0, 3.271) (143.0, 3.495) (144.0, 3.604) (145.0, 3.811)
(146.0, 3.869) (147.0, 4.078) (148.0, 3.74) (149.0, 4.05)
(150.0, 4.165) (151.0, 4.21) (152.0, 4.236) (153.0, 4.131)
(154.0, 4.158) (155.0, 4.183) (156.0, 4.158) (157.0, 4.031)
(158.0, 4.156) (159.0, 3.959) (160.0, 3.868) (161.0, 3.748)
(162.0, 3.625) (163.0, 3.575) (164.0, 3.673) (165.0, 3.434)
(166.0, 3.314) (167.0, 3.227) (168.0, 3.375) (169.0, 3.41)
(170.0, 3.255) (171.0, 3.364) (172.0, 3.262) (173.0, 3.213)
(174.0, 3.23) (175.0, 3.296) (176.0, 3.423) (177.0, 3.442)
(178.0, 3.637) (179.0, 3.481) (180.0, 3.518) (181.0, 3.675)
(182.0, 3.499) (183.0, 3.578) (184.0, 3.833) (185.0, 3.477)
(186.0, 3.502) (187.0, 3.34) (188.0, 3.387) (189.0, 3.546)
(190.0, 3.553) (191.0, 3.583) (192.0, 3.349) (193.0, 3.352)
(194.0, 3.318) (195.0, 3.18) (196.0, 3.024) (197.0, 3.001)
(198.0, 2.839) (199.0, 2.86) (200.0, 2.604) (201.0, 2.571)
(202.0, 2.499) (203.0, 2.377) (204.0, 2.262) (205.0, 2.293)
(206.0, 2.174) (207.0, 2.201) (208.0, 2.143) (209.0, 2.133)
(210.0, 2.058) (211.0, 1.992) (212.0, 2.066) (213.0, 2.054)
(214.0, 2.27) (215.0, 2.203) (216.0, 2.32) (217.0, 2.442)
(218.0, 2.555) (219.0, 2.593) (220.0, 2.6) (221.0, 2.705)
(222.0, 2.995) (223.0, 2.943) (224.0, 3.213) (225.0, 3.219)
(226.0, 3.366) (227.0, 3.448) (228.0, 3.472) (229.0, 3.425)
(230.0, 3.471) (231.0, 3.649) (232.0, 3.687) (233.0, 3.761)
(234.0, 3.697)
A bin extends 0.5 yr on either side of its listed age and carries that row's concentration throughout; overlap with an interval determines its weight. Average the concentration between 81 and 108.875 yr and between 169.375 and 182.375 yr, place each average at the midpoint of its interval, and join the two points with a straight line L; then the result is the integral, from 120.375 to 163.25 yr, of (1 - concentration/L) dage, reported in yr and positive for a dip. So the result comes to -4.4 yr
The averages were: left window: 3.52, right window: 3.41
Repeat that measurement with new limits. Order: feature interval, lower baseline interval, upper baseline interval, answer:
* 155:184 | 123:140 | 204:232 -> -2.9 yr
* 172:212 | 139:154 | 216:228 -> 2.9 yr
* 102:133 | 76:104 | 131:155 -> 0.1 yr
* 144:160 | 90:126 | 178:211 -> -3.4 yr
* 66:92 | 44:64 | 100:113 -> -3.8 yr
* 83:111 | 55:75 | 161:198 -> 1.5 yr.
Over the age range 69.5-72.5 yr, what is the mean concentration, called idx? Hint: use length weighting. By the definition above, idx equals 3.93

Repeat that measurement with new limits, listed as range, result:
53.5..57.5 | 3.76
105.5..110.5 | 3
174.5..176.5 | 3.36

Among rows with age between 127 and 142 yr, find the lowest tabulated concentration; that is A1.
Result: 2.908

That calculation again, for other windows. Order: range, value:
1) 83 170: 1.886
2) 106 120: 2.031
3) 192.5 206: 2.174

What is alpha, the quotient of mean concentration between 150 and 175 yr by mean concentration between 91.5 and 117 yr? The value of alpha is 1.07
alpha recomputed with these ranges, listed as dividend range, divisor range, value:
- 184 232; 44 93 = 0.74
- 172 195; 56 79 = 0.90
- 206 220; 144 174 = 0.60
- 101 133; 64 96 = 0.93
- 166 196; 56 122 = 0.91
